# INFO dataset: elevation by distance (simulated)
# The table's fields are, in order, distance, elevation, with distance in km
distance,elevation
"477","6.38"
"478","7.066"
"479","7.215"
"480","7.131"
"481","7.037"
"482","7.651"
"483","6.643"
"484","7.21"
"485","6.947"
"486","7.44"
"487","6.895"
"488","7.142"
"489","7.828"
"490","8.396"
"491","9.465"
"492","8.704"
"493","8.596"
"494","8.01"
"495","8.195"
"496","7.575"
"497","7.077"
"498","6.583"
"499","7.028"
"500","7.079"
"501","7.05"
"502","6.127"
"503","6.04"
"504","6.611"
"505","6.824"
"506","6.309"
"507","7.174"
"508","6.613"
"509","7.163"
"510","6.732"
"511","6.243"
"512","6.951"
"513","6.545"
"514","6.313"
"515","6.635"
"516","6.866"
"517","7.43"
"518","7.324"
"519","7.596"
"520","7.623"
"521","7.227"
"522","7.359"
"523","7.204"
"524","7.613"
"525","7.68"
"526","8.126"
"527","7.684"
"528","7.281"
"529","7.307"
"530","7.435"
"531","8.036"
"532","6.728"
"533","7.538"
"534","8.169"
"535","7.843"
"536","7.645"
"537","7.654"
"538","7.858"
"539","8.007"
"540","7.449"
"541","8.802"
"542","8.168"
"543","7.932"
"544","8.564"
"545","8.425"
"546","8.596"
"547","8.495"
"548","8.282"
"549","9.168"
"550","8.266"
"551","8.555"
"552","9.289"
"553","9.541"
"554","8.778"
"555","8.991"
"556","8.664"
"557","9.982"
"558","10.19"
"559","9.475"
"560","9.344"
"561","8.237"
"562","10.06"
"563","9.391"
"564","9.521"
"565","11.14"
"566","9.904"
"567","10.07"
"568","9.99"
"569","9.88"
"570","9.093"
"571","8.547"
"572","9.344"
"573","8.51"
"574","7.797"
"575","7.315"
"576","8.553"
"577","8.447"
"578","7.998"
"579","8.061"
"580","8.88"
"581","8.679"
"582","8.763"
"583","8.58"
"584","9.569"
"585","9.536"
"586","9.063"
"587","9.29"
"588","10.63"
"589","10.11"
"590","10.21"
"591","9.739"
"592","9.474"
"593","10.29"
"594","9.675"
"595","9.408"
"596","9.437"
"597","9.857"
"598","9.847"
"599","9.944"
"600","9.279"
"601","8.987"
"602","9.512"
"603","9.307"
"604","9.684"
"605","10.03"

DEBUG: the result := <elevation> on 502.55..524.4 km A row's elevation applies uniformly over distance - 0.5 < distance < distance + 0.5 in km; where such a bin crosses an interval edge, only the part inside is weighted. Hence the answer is 6.93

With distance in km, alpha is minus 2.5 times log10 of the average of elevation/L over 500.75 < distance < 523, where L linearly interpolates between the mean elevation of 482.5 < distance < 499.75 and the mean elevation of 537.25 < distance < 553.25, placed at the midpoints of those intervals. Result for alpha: 0.16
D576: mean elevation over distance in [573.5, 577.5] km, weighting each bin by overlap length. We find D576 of 8.03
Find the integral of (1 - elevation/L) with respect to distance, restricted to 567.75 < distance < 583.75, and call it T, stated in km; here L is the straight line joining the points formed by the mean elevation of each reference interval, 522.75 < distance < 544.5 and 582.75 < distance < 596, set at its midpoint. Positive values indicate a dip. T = 0.96 km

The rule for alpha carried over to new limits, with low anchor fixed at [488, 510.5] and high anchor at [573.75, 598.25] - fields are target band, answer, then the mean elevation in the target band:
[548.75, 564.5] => -0.08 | 9.22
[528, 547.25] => 0.03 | 7.9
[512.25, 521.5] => 0.09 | 7.06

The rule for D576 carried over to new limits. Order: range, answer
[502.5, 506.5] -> 6.45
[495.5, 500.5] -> 7.07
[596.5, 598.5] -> 9.85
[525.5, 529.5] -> 7.6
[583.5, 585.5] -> 9.55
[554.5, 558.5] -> 9.46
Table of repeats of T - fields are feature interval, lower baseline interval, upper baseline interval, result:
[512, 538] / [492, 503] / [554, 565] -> 2.75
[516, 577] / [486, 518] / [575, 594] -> -1.21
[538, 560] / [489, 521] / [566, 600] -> -1.00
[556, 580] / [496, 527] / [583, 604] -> -0.98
